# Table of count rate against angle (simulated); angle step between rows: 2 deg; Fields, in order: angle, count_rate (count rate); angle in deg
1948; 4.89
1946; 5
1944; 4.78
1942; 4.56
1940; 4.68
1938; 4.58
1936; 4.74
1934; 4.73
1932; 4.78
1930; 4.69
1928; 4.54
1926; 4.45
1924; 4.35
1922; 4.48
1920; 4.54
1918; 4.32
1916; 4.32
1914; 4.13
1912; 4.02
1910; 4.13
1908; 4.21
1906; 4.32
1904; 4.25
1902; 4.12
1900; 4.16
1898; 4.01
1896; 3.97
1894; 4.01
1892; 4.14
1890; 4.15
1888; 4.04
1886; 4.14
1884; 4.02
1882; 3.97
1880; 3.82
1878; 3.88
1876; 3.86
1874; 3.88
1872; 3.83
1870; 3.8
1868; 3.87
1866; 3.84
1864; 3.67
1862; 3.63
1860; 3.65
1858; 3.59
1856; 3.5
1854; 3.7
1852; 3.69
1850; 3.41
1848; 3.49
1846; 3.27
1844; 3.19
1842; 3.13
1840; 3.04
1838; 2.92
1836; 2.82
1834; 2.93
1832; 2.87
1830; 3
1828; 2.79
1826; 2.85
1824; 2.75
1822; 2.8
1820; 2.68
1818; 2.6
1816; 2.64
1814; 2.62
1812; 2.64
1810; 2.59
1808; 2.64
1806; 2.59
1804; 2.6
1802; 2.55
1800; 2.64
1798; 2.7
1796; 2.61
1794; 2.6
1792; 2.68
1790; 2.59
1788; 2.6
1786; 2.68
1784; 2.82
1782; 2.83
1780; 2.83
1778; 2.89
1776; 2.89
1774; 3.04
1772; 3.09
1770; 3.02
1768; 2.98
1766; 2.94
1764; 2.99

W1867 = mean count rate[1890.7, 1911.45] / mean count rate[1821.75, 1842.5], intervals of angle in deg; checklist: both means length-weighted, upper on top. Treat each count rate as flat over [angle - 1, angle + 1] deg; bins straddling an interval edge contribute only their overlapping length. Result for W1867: 1.43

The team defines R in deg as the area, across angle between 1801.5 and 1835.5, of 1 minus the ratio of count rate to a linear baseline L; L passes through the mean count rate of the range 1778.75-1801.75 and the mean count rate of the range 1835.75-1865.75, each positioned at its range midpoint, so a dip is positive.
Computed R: 3.43 deg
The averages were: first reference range 2.69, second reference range 3.41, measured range 2.72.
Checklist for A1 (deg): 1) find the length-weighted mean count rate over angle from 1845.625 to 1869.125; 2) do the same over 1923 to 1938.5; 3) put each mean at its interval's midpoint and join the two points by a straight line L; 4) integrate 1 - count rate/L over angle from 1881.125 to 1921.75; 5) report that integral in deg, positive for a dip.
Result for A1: 0.5 deg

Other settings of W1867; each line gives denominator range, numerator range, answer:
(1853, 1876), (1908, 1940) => 1.19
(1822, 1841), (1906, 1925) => 1.49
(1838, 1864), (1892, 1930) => 1.24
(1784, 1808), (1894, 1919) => 1.58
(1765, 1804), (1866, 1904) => 1.43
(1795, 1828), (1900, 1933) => 1.63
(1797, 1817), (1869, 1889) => 1.50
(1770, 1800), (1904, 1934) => 1.58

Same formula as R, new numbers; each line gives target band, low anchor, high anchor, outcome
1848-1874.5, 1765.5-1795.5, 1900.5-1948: 0.5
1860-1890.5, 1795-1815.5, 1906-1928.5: -1.7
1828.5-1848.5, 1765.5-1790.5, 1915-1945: 2.8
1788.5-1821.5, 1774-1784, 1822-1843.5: 3.0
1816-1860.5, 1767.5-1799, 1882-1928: 4.3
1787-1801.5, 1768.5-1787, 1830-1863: 1.8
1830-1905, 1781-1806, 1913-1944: 0.4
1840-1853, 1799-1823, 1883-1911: -0.4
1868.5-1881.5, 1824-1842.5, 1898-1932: -0.8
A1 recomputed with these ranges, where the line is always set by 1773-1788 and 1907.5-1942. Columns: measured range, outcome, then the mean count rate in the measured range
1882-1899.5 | 0.1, 4.06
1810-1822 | 2.2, 2.65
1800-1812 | 2.0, 2.6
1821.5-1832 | 1.6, 2.84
